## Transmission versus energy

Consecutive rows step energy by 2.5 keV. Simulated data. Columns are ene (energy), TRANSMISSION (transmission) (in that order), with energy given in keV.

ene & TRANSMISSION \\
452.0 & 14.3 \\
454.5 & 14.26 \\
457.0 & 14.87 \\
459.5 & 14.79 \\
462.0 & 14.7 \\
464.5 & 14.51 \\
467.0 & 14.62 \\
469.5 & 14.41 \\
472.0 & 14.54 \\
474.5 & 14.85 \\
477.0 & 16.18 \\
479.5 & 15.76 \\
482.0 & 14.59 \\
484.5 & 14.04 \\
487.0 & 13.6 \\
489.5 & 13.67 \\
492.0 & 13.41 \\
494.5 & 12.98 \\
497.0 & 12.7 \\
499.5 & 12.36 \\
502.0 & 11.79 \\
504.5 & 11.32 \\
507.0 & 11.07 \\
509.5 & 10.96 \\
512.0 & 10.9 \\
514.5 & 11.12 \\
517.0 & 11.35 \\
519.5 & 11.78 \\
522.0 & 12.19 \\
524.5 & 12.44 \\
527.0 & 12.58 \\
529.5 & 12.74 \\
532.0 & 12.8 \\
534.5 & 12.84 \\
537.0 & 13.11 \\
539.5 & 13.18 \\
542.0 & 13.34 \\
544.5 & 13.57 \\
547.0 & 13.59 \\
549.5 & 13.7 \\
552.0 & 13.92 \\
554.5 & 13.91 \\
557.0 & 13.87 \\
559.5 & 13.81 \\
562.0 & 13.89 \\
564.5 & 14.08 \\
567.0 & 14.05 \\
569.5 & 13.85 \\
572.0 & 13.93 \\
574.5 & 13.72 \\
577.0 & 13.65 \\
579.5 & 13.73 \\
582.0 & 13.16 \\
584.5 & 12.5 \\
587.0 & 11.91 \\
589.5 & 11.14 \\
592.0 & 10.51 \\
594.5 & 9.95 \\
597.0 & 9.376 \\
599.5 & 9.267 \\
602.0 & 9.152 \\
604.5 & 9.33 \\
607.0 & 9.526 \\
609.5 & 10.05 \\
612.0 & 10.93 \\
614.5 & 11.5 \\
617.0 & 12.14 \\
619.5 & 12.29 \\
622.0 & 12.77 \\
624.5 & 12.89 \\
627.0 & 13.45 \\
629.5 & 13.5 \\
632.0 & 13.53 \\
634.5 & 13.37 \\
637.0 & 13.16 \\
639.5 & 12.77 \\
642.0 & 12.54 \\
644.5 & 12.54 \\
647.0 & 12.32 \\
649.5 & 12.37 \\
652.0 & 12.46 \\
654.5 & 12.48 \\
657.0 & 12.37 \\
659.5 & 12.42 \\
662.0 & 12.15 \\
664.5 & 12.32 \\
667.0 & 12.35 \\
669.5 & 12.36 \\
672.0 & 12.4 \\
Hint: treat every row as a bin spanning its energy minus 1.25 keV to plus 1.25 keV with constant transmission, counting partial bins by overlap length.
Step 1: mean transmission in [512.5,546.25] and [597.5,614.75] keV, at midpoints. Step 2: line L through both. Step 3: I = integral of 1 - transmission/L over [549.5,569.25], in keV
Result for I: -4.2 keV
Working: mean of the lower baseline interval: 12.5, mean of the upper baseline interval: 9.85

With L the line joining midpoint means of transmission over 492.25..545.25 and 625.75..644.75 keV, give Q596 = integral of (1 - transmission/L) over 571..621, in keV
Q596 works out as 5.6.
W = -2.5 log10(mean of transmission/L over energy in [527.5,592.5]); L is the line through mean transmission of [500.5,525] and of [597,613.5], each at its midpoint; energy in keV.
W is -0.25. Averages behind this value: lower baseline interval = 11.5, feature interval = 13.3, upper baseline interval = 9.71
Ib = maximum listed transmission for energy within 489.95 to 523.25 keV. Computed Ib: 13.41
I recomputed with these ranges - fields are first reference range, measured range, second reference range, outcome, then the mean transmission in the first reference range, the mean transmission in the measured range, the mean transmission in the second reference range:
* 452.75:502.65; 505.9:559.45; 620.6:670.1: 4.0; 14.2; 12.6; 12.7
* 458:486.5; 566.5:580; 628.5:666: -0.2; 14.8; 13.8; 12.7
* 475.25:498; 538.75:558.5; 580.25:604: -2.4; 14.1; 13.6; 10.8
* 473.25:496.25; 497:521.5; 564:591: 4.4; 14.3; 11.5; 13.2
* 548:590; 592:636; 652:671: 5.4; 13.5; 11.3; 12.4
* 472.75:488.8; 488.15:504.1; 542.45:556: 2.0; 14.8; 12.7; 13.7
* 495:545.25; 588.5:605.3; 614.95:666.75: 3.6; 12.2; 9.81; 12.7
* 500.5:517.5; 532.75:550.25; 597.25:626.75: -3.4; 11.2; 13.3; 10.9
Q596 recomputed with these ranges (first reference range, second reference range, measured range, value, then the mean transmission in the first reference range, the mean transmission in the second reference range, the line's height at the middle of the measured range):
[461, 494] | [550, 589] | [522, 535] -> 1.3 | 14.5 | 13.6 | 14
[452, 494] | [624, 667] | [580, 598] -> 2.7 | 14.5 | 12.7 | 13.3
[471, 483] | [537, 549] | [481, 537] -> 7.5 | 15.2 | 13.4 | 14.3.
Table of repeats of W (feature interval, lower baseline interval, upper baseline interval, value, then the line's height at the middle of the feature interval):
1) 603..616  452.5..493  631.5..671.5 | 0.26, 13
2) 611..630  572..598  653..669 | -0.02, 12.2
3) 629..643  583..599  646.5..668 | -0.11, 11.9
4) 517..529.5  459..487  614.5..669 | 0.16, 14.1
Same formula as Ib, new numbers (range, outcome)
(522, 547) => 13.59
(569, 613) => 13.93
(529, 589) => 14.08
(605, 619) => 12.14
